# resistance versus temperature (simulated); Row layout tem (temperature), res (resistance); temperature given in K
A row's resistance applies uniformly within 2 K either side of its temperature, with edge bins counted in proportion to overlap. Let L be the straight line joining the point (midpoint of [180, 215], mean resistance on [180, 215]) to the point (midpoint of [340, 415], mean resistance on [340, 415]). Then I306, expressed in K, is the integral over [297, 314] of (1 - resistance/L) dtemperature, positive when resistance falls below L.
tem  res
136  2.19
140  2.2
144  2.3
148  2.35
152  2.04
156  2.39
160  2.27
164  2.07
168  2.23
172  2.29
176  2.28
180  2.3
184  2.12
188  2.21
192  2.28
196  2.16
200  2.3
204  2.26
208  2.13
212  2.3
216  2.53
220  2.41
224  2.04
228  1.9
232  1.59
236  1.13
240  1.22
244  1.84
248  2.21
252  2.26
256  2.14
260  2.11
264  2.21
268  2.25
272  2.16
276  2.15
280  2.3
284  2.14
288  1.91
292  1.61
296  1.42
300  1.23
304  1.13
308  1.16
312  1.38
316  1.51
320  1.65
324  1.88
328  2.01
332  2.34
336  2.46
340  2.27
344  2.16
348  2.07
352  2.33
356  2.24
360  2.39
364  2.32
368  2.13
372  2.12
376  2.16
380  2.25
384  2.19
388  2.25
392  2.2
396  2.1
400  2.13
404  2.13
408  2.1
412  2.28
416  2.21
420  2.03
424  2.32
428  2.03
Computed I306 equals 7.50 K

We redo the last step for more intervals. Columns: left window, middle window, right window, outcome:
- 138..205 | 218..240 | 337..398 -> 4.6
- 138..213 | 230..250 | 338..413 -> 5.6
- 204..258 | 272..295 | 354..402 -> 0.6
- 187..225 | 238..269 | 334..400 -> 3.2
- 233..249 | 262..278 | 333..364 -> -4.0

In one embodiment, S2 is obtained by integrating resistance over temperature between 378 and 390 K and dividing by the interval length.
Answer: 2.23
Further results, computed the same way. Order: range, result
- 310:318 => 1.44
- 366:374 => 2.12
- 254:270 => 2.18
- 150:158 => 2.21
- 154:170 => 2.24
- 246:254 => 2.23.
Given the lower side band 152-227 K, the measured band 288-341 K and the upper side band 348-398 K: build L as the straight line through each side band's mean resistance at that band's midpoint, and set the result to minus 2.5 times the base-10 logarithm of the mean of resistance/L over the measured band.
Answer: 0.297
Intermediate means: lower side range 2.24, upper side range 2.22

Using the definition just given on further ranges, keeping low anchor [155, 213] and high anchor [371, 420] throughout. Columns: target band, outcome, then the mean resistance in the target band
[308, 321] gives 0.45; 1.45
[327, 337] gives -0.04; 2.28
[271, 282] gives 0.00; 2.21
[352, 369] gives -0.05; 2.29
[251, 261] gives 0.02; 2.17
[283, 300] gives 0.29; 1.68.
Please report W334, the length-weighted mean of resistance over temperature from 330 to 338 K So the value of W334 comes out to 2.4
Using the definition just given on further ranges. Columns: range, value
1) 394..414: 2.15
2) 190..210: 2.23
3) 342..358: 2.2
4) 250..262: 2.17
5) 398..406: 2.13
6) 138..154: 2.22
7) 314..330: 1.76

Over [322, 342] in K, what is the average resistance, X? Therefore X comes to 2.19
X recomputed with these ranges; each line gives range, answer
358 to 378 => 2.22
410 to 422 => 2.17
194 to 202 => 2.23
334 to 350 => 2.24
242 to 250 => 2.02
